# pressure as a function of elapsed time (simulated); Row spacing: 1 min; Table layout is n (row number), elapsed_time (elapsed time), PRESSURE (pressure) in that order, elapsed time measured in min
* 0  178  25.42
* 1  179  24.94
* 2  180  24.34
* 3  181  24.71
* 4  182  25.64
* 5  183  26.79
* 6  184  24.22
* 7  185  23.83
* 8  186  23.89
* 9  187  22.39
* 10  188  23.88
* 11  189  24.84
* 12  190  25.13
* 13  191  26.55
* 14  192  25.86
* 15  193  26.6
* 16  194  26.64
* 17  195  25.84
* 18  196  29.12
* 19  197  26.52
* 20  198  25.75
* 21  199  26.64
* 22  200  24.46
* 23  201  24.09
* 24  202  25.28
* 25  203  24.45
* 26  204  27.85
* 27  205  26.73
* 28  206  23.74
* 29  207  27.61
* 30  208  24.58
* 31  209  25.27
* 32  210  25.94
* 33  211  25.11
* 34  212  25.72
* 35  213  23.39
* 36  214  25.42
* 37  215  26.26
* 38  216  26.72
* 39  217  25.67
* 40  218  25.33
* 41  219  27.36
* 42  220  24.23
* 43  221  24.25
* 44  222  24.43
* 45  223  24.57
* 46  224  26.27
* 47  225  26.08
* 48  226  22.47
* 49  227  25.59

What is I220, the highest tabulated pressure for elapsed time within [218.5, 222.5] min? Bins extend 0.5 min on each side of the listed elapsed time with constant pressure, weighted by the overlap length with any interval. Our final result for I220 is 27.36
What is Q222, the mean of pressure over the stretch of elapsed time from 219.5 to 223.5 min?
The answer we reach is 24.4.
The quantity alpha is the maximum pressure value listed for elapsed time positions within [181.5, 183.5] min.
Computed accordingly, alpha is 26.79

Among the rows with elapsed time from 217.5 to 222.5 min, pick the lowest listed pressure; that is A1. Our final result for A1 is 24.23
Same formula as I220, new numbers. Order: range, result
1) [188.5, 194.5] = 26.64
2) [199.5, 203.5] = 25.28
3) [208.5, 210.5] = 25.94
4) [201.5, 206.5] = 27.85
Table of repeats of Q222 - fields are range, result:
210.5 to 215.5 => 25.2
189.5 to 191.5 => 25.8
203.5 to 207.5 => 26.5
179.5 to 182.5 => 24.9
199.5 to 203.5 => 24.6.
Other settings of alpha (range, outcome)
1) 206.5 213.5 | 27.61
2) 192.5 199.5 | 29.12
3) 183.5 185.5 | 24.22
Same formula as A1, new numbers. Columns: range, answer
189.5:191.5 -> 25.13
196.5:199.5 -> 25.75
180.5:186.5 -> 23.83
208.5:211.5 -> 25.11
